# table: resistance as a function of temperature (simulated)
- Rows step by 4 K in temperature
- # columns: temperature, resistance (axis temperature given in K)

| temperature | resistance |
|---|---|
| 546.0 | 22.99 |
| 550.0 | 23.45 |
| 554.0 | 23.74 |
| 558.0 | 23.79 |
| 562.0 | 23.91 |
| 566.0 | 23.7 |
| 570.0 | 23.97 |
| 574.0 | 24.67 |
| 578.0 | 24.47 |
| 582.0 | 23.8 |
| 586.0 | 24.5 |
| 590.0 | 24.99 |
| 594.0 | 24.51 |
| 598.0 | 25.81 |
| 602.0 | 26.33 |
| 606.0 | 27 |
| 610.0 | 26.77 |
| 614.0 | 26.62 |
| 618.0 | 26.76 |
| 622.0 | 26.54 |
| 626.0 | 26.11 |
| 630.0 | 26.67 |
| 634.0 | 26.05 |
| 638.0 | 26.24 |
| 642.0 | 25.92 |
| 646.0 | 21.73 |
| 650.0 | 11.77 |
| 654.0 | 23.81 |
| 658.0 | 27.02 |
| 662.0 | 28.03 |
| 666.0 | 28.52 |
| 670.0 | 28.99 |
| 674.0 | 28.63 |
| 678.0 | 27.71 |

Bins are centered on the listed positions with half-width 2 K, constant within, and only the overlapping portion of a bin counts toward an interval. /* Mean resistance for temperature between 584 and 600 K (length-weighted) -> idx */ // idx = 25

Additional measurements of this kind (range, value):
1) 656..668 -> 27.9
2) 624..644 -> 26.2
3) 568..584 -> 24.2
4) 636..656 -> 21.9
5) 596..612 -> 26.5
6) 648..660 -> 20.9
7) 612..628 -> 26.5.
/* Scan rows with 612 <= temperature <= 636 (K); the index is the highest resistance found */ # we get 26.76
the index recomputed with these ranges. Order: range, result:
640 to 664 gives 28.03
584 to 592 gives 24.99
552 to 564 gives 23.91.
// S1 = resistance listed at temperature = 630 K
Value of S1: 26.67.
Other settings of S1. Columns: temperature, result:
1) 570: 23.97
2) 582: 23.8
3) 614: 26.62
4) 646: 21.73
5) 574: 24.67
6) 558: 23.79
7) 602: 26.33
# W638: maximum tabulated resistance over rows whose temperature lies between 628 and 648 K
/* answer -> 26.67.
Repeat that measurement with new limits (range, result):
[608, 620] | 26.77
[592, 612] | 27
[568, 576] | 24.67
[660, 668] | 28.52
